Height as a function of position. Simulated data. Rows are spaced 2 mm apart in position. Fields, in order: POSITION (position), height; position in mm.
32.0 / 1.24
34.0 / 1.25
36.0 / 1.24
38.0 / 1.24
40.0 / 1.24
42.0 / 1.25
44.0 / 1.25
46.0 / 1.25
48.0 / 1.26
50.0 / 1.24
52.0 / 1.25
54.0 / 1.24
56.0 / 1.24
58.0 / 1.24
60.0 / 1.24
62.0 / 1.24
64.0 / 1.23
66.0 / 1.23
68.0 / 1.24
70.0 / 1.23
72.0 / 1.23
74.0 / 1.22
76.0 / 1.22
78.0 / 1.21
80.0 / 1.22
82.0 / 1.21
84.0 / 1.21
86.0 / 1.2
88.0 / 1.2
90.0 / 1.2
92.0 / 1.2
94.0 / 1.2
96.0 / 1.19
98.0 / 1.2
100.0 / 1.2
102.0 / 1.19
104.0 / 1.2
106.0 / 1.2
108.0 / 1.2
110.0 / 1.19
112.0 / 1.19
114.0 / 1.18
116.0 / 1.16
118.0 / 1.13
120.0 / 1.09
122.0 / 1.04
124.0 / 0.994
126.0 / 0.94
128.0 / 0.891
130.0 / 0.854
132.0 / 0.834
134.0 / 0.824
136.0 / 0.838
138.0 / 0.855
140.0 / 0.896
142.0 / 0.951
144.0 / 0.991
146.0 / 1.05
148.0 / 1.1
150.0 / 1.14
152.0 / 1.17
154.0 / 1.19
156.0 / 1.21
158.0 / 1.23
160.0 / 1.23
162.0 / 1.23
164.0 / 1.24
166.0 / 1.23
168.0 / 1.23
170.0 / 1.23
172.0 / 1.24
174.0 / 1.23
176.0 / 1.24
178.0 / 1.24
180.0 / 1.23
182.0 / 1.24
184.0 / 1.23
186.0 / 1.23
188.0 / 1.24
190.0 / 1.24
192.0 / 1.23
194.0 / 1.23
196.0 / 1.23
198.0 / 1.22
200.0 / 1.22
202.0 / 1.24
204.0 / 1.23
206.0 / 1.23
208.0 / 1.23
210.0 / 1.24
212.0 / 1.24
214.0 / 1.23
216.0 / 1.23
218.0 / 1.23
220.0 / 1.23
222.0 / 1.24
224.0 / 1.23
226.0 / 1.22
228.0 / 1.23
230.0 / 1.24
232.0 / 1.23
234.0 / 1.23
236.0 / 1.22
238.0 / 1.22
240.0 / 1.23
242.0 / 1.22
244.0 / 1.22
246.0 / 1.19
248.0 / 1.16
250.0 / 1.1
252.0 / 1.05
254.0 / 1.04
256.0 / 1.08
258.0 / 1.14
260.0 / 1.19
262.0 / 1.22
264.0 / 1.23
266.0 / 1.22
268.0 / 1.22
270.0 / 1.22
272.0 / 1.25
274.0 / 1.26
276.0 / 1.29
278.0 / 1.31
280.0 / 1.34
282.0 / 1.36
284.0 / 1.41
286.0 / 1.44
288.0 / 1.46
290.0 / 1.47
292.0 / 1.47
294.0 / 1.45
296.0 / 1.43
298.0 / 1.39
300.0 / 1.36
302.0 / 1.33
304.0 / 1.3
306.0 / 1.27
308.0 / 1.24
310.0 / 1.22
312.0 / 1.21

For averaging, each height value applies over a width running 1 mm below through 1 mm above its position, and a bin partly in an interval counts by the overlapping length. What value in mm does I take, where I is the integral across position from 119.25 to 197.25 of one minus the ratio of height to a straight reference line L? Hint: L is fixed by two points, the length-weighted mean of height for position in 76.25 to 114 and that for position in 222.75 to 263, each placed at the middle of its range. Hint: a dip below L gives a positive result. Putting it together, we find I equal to 5.0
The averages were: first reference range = 1.2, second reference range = 1.18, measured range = 1.12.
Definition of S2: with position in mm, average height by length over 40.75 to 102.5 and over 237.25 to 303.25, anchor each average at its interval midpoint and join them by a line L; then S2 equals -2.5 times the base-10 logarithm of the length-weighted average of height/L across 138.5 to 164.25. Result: 0.12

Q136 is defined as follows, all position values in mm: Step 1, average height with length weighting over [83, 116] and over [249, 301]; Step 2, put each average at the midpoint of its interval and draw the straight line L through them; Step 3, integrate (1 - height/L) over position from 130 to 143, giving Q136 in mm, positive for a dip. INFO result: 3.7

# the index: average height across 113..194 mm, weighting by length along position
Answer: 1.11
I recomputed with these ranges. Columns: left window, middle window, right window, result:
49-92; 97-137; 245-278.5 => 4.9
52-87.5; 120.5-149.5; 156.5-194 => 6.9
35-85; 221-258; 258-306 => 3.5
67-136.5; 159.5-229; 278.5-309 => 1.0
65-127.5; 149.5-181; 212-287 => -0.6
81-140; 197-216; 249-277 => -1.4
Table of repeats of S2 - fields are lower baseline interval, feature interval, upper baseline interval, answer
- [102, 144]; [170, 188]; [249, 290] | -0.12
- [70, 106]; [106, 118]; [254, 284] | 0.03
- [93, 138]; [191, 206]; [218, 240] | -0.04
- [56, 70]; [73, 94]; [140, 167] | 0.01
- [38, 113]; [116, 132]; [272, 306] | 0.26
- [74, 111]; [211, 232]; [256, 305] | 0.04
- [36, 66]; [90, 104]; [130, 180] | -0.01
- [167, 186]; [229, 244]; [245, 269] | -0.05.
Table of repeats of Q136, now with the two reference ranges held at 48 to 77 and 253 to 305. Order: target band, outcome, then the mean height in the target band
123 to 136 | 3.8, 0.886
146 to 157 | 1.0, 1.15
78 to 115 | 1.4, 1.2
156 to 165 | 0.3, 1.23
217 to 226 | 0.4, 1.23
